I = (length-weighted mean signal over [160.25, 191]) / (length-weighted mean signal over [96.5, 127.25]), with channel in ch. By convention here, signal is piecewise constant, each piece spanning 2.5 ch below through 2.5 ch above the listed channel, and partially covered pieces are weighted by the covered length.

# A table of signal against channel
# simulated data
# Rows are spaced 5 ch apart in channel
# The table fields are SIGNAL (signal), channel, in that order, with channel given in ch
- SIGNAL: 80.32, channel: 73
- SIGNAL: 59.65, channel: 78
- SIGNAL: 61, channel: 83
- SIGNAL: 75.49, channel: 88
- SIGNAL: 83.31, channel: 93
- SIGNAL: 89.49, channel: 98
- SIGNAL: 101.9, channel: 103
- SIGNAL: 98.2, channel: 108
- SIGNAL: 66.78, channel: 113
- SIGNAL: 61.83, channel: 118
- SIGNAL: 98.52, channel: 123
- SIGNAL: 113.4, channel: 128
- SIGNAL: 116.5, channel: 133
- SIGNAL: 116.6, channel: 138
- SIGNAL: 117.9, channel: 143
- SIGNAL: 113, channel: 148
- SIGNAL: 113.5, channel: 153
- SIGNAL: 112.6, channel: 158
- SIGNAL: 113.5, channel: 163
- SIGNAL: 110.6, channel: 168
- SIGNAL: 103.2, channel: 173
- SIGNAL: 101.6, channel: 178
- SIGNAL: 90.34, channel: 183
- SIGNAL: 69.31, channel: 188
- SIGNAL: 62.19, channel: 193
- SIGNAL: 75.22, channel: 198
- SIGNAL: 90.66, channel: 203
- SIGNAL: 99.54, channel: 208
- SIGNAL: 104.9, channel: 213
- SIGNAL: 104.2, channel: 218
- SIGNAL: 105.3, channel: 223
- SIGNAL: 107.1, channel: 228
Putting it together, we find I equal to 1.1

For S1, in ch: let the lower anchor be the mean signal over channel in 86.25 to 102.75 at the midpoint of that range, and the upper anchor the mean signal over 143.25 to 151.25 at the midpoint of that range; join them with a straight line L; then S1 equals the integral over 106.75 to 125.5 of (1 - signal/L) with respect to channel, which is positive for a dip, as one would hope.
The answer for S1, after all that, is 3.3 ch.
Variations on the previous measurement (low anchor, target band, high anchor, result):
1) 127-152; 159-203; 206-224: 7.1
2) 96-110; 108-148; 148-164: 2.0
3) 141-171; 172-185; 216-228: 1.5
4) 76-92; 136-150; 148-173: -2.0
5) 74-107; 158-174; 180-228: -4.4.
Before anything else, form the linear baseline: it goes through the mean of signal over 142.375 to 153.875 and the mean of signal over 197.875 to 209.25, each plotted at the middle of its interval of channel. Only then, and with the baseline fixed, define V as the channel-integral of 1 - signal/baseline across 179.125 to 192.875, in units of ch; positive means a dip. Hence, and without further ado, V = 2.7 ch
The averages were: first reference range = 114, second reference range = 90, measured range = 79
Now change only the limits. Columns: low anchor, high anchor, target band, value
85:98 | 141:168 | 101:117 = 0.6 ch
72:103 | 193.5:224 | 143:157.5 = -4.8 ch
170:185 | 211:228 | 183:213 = 5.8 ch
